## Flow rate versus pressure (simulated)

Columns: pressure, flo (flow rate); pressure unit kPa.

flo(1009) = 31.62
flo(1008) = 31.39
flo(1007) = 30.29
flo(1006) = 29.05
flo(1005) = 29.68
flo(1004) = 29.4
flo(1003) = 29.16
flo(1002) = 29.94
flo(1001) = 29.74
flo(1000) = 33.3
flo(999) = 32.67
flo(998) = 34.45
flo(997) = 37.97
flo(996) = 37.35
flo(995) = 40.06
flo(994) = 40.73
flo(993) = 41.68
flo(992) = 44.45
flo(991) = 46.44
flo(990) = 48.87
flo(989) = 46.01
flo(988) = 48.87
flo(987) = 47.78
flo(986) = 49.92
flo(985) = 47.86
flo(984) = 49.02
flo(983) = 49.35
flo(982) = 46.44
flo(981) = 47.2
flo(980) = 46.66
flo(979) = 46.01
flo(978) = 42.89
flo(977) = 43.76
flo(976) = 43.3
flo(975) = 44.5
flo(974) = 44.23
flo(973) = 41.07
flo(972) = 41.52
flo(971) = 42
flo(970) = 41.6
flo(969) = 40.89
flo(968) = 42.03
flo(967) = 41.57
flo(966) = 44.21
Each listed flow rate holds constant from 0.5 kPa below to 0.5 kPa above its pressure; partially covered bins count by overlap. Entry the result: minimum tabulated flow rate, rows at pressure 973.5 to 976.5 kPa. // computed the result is 43.3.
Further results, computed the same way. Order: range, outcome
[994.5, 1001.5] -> 29.74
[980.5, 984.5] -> 46.44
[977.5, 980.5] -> 42.89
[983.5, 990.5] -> 46.01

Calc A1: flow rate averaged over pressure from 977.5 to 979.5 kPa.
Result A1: 44.5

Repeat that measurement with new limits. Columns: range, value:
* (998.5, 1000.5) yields 33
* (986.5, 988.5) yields 48.3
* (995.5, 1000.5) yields 35.1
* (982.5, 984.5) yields 49.2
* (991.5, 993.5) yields 43.1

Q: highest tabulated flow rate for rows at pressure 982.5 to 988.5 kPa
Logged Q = 49.92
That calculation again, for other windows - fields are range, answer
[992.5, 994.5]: 41.68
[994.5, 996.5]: 40.06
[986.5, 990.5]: 48.87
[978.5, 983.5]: 49.35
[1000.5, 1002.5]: 29.94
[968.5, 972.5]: 42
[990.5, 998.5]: 46.44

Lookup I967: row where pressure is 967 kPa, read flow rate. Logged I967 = 41.57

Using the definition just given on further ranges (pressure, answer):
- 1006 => 29.05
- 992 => 44.45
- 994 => 40.73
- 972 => 41.52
